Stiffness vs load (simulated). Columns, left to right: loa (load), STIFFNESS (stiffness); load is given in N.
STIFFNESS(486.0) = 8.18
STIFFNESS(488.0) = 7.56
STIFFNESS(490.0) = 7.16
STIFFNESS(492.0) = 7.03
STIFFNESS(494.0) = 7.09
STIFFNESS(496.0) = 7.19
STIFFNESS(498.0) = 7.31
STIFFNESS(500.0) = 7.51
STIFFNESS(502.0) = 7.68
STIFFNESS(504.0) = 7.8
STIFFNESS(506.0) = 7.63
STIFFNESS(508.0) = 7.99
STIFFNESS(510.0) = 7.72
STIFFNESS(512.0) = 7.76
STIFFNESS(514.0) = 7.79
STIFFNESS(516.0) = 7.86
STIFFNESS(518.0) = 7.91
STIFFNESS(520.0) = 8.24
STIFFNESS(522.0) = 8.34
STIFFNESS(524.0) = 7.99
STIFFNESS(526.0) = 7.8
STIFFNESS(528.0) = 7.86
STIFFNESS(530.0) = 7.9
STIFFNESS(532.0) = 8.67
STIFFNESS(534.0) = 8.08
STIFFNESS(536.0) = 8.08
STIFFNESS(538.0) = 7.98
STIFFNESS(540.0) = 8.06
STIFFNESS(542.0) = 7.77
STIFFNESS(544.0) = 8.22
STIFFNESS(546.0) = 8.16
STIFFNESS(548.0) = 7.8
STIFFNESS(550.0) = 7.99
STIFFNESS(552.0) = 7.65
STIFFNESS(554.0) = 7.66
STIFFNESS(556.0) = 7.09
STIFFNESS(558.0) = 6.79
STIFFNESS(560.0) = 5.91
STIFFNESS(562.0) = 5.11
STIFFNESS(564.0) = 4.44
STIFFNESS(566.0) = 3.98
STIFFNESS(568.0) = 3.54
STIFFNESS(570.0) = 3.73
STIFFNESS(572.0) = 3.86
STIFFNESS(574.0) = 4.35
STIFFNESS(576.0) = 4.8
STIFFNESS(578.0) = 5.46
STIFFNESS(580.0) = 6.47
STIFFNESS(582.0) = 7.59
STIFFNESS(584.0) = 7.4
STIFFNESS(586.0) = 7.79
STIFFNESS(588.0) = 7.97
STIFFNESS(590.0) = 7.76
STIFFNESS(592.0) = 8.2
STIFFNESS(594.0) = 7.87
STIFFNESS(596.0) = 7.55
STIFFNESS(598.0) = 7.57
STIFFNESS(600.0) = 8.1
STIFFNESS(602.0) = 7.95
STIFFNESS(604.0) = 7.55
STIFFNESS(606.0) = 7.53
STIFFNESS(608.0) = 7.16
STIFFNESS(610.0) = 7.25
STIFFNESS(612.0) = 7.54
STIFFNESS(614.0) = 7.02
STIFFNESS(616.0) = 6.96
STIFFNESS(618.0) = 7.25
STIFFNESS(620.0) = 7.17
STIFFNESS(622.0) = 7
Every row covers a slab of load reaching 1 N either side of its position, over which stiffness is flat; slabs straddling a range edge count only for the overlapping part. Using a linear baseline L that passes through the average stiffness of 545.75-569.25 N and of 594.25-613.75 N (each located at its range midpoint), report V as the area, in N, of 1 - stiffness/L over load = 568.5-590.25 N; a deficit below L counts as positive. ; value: 2.9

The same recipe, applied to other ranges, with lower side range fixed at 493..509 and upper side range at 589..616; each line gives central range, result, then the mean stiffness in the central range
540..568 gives 3.04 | 6.74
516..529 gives -0.81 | 8.01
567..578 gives 4.92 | 4.18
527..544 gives -1.15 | 8.06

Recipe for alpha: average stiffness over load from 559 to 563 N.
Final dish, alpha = 5.51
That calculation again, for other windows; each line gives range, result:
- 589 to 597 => 7.84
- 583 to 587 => 7.6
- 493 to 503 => 7.36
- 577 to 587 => 6.94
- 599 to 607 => 7.78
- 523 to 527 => 7.89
